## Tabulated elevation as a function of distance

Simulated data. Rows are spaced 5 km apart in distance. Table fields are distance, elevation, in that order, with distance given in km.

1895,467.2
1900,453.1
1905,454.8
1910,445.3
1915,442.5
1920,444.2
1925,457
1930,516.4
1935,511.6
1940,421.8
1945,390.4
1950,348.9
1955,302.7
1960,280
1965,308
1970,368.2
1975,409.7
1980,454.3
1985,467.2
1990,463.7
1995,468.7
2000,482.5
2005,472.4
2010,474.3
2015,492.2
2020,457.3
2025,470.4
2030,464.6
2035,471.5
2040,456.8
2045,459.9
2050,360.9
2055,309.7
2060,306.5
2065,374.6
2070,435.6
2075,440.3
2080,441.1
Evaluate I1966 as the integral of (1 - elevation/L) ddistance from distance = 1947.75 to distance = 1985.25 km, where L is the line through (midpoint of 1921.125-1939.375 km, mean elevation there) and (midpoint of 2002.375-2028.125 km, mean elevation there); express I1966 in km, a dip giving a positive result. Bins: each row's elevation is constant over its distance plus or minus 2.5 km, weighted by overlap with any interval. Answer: 9.2 km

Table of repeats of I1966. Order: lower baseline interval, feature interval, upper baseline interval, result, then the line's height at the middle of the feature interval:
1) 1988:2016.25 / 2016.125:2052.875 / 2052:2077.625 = -2.26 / 423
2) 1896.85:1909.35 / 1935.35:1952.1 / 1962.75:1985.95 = 0.73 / 422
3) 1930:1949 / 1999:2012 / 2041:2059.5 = -2.34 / 403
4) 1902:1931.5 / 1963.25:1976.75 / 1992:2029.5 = 3.02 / 467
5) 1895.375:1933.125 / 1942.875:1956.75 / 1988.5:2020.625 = 3.49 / 466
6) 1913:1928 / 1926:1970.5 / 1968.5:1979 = 4.16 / 424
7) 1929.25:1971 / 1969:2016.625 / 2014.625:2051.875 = -4.59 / 417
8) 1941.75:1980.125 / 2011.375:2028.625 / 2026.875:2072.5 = -3.78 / 388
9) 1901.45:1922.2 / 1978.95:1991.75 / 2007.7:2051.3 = -0.22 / 455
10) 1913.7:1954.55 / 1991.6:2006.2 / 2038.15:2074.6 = -2.28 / 410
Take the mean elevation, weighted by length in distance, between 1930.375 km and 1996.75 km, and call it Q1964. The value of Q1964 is 403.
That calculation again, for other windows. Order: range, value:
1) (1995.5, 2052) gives 461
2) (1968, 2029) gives 458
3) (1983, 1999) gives 468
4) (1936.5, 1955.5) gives 380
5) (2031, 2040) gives 466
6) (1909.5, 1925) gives 446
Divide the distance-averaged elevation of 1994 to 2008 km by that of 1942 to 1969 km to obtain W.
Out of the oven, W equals 1.4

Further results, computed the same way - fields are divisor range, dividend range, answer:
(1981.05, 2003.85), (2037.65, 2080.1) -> 0.84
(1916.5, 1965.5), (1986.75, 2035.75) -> 1.17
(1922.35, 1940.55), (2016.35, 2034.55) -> 0.97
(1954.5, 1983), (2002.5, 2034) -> 1.31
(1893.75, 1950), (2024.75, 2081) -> 0.92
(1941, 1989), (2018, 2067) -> 1.10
